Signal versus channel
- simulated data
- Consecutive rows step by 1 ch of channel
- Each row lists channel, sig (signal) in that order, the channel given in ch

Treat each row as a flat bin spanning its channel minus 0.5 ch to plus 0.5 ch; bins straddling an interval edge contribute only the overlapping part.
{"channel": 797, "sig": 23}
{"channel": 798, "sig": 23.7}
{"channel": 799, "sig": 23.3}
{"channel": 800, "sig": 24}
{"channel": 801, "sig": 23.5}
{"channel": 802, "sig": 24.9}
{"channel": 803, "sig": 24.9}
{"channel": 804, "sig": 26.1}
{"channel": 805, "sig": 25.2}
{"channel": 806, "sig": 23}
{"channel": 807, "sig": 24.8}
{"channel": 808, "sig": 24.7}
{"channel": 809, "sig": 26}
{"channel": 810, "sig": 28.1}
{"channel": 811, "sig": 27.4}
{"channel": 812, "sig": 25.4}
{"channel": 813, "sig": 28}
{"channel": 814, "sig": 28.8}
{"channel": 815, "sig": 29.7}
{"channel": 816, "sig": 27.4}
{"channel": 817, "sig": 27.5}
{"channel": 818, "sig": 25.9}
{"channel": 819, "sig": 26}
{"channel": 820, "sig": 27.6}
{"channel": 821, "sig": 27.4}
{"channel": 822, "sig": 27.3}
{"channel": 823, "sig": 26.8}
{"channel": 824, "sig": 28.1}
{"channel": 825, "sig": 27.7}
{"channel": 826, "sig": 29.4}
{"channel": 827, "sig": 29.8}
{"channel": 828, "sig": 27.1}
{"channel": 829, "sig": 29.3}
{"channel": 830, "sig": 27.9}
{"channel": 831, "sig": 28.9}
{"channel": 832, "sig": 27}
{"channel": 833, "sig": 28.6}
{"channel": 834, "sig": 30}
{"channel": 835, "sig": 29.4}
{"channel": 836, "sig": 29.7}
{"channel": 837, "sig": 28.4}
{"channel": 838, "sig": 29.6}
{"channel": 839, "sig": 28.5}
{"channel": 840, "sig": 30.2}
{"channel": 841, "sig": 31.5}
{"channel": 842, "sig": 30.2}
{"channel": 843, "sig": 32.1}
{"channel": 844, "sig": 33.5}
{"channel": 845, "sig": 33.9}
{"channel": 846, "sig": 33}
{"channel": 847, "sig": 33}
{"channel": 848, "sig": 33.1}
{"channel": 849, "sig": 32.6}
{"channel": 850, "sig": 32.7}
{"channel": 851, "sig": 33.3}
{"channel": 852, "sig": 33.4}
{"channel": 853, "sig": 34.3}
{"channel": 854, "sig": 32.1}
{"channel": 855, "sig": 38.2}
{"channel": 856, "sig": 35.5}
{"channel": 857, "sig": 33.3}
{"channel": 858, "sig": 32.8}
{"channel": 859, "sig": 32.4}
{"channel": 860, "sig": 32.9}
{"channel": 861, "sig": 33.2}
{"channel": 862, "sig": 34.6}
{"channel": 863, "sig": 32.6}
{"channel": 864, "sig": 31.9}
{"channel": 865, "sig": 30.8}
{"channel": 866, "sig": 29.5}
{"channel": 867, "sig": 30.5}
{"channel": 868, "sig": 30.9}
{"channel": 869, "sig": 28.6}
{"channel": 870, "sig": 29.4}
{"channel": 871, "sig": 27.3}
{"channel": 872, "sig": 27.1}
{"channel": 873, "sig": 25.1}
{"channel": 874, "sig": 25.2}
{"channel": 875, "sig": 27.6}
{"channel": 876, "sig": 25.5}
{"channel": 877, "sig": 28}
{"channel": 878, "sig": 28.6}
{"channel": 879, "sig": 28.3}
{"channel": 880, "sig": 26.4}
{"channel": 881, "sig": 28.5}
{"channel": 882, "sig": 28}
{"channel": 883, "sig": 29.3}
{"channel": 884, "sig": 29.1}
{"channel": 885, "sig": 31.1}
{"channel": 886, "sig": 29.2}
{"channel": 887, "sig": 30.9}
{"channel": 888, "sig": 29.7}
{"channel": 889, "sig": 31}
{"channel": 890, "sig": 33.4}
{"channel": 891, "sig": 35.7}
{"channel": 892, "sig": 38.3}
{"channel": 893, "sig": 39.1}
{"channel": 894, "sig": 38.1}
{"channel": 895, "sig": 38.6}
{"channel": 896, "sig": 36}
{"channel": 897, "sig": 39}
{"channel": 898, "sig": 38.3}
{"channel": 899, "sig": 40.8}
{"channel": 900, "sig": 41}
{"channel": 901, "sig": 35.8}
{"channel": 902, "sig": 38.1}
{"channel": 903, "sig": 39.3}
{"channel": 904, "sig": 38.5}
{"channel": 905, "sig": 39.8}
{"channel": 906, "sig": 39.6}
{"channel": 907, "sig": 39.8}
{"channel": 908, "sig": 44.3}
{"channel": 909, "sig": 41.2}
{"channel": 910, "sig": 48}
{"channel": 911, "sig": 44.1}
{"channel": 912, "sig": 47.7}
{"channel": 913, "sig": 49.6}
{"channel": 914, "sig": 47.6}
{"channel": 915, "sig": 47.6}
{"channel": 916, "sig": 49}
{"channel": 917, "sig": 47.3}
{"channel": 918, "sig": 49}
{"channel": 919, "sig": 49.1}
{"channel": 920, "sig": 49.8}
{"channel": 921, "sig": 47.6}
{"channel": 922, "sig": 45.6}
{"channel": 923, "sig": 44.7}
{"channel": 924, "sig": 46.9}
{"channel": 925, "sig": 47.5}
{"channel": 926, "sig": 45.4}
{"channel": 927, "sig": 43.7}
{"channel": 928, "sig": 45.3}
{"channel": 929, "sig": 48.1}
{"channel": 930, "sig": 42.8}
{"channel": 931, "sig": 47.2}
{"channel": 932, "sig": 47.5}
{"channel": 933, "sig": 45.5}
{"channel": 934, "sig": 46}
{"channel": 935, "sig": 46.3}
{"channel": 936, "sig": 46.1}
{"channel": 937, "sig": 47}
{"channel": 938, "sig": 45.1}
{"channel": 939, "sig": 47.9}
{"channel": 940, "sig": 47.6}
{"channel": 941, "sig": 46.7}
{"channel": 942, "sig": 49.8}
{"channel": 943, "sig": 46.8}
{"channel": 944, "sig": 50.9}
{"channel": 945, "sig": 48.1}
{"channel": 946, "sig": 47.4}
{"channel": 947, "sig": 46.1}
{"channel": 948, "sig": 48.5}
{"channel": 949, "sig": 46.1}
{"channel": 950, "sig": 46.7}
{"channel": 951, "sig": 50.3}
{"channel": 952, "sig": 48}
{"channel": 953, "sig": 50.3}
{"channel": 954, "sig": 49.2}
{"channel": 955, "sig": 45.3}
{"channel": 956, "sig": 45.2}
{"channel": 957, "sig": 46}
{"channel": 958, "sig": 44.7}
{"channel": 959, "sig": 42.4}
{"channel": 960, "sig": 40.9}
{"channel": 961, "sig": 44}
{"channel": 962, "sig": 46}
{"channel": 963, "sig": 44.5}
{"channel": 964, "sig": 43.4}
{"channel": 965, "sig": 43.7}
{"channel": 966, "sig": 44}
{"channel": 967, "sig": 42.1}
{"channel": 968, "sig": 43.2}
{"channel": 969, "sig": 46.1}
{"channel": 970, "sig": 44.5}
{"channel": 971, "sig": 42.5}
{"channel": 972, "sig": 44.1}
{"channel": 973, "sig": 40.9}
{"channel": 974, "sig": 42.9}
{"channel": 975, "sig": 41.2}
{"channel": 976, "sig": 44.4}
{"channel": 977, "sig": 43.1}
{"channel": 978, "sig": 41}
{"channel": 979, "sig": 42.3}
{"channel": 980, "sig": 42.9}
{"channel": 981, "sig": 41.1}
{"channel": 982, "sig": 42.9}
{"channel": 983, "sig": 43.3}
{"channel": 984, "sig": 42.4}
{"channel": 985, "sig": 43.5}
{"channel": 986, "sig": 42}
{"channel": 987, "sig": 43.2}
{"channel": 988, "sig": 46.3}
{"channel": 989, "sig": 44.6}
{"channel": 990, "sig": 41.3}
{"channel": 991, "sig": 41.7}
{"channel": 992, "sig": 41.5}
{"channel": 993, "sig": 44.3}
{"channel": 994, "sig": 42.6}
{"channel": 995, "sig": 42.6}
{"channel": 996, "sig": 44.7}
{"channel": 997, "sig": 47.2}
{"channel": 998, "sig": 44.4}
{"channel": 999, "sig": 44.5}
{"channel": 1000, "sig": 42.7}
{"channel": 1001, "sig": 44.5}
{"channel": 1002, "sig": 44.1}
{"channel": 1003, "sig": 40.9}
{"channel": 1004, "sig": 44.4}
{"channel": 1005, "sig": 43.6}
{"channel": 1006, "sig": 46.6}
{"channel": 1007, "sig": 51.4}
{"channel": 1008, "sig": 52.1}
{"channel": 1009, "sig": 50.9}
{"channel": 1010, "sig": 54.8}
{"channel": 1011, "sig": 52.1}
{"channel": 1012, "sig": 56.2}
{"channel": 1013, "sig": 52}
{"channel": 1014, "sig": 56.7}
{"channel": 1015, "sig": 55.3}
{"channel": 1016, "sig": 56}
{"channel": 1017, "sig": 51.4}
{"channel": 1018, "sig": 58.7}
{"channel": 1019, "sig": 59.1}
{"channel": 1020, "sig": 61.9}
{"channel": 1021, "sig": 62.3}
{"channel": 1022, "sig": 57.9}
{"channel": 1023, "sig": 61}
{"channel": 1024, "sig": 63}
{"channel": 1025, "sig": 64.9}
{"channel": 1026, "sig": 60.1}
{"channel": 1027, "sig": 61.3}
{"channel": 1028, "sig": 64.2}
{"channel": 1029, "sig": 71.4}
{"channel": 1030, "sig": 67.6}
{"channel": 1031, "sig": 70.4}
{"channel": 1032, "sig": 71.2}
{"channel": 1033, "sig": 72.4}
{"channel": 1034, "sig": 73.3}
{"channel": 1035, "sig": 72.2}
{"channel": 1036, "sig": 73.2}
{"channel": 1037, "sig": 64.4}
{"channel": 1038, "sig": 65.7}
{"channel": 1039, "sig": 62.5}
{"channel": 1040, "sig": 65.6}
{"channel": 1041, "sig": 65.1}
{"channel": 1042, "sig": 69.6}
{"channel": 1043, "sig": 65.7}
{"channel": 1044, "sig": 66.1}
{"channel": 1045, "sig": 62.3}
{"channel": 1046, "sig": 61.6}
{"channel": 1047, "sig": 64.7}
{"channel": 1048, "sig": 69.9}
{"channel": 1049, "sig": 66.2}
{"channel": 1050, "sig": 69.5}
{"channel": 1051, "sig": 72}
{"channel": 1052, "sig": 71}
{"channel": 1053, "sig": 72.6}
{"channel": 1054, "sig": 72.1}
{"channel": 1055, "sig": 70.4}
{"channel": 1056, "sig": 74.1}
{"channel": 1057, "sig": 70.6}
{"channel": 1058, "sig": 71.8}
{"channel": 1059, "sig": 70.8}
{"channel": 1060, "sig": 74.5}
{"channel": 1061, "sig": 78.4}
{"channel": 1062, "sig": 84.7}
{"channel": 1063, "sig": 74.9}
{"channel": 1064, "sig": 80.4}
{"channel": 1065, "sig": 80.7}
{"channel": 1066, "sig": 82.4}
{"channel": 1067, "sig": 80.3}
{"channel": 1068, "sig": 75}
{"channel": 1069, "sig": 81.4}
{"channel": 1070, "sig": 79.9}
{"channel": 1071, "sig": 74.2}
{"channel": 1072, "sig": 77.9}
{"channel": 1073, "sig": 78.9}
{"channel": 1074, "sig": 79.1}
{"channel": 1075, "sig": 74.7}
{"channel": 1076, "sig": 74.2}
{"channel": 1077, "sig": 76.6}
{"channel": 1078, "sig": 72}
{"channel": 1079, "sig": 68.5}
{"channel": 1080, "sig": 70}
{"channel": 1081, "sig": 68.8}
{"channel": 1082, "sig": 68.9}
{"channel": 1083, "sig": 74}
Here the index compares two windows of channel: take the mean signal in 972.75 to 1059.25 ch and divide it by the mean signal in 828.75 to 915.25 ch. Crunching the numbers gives 1.7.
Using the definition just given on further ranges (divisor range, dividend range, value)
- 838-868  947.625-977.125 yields 1.38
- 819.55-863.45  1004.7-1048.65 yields 1.99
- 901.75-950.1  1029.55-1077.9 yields 1.57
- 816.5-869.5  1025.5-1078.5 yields 2.34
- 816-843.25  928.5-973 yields 1.61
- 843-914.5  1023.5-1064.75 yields 2.03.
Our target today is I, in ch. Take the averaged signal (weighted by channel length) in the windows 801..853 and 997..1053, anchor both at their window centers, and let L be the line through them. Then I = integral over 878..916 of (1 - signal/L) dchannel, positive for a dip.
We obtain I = 2.5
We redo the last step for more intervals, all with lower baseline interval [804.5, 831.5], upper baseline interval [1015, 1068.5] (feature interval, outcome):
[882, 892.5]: 2.2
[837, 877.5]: 3.6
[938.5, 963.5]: 2.3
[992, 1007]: 4.0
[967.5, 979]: 2.6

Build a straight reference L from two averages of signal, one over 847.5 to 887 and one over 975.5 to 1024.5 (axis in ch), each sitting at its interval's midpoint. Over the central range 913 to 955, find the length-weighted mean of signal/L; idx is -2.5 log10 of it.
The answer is -0.20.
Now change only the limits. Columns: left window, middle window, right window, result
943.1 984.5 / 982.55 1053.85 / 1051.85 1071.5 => 0.109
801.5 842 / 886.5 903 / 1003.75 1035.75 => 0.081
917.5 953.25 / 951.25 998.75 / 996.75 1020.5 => 0.120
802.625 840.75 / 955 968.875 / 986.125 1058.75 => 0.119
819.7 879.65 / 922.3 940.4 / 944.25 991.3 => -0.154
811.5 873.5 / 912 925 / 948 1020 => -0.229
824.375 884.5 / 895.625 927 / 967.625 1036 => -0.145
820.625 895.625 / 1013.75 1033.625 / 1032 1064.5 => 0.047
